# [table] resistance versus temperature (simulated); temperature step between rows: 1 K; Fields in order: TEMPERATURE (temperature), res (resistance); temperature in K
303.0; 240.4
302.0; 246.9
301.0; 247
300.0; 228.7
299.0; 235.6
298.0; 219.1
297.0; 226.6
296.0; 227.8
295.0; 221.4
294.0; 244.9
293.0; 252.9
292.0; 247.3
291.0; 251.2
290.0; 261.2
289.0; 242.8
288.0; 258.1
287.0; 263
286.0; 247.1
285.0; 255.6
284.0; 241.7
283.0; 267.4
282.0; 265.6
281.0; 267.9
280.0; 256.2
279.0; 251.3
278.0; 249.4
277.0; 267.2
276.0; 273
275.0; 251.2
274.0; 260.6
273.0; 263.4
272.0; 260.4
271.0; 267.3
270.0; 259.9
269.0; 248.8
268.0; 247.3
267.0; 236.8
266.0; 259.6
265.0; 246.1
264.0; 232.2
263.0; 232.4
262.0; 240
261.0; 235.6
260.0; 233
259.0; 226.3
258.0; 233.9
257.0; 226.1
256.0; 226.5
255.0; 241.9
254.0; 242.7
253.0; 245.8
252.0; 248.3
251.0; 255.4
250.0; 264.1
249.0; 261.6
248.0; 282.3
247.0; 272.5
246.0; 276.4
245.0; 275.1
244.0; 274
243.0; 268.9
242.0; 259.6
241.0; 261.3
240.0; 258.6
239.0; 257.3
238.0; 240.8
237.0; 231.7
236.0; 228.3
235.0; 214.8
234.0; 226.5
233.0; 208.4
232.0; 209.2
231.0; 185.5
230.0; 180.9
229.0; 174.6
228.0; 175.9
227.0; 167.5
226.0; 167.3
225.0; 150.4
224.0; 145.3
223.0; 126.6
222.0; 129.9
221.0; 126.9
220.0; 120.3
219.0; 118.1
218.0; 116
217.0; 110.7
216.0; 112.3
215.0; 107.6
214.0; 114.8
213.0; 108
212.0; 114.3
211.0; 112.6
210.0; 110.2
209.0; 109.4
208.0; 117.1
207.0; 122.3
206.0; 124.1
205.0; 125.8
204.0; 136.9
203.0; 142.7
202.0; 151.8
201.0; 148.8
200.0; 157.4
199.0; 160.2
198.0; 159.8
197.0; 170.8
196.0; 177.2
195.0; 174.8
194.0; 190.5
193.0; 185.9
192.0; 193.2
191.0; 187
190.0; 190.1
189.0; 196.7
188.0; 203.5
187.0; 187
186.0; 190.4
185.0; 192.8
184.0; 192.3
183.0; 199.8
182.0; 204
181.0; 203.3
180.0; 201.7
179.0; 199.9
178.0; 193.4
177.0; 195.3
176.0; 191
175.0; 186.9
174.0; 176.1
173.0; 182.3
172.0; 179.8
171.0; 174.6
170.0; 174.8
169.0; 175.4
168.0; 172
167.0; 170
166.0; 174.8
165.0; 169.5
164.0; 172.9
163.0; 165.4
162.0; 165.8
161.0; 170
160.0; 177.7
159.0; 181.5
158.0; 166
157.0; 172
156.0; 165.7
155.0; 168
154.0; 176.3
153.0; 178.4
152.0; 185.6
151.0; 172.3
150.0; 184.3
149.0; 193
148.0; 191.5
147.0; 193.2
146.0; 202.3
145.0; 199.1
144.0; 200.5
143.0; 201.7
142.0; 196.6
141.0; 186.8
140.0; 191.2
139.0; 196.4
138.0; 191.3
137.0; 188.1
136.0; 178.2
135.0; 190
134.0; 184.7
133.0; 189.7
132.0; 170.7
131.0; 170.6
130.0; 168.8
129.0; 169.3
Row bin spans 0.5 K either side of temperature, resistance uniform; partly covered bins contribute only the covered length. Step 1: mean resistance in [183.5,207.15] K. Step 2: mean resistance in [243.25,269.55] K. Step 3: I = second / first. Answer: 1.46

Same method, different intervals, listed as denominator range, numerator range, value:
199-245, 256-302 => 1.48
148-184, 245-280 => 1.39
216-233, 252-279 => 1.63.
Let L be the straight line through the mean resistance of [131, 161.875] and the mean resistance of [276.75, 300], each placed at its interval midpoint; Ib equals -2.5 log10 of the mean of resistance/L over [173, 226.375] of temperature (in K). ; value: 0.30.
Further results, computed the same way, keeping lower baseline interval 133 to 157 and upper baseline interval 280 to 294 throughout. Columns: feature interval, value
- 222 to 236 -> 0.26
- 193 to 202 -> 0.26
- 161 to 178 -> 0.13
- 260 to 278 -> -0.02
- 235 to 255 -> -0.10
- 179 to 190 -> 0.05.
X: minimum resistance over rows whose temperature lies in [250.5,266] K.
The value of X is 226.1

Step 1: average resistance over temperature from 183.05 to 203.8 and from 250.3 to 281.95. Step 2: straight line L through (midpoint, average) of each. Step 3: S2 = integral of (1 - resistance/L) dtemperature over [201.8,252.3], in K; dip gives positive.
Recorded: 7.5 K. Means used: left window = 178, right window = 248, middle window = 182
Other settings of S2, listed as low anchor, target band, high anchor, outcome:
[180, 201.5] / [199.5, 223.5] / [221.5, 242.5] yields 8.6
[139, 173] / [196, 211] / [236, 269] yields 5.3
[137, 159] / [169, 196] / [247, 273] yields 2.0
